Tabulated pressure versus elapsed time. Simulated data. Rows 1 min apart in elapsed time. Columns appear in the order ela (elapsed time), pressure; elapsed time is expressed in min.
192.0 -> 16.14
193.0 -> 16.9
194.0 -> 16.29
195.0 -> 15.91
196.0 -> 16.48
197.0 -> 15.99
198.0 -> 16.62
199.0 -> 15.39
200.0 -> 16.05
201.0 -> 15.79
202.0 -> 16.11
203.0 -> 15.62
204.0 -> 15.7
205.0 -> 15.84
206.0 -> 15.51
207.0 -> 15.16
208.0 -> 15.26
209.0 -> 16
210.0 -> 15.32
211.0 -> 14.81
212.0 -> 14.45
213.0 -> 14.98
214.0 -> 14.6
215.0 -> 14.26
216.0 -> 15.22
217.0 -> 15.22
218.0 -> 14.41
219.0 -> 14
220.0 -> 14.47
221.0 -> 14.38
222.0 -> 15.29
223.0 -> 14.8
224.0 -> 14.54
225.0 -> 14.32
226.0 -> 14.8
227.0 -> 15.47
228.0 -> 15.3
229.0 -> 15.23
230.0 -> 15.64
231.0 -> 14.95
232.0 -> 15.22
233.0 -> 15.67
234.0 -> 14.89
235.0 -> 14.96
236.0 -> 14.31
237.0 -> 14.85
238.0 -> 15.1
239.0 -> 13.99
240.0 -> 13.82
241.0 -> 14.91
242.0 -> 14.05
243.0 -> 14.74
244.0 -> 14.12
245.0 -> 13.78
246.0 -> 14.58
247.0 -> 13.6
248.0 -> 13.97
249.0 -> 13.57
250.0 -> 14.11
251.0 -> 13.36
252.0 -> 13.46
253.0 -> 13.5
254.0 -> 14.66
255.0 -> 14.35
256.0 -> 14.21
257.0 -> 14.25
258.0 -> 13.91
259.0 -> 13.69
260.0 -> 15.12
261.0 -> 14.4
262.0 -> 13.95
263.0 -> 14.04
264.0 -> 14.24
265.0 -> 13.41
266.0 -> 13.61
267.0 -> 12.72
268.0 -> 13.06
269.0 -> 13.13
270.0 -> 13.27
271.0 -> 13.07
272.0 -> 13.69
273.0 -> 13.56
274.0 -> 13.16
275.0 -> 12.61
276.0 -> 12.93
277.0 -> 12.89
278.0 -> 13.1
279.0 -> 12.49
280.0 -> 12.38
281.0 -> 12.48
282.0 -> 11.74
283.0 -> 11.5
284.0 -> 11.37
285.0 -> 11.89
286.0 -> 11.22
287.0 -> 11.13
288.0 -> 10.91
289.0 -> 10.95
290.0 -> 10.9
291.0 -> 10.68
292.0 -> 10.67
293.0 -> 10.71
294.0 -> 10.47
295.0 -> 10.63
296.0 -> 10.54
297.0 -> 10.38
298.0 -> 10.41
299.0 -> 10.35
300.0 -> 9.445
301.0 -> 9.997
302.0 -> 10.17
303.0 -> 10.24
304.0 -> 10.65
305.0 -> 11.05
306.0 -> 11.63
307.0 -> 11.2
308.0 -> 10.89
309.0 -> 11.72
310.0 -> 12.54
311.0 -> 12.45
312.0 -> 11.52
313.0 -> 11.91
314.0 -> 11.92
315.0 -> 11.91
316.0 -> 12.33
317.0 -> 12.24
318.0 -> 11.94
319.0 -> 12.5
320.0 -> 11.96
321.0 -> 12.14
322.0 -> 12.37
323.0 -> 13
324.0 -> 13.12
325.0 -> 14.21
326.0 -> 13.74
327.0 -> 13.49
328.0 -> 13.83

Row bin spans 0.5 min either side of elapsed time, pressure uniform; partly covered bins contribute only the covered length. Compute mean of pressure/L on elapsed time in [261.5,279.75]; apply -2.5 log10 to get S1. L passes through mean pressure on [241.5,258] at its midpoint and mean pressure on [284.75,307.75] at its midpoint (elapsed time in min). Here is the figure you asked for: -0.062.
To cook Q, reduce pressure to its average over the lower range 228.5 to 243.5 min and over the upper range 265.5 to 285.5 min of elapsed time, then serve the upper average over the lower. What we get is 0.9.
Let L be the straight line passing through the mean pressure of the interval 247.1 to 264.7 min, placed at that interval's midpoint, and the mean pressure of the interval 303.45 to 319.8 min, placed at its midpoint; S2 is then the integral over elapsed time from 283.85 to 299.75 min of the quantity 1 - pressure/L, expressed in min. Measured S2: 2.3 min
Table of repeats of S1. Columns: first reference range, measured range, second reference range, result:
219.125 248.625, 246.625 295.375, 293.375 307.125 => -0.04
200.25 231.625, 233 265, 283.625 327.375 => -0.04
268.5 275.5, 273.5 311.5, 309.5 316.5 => 0.12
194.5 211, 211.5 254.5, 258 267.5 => 0.02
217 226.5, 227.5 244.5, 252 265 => -0.03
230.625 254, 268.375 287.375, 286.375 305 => -0.06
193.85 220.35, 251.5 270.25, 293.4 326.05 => -0.04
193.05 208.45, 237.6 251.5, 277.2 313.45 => -0.03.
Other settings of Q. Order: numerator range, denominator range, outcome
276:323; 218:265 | 0.79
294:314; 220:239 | 0.73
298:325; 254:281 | 0.86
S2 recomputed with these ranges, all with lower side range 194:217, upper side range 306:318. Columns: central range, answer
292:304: 2.0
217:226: 0.2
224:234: -0.3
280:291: 1.2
